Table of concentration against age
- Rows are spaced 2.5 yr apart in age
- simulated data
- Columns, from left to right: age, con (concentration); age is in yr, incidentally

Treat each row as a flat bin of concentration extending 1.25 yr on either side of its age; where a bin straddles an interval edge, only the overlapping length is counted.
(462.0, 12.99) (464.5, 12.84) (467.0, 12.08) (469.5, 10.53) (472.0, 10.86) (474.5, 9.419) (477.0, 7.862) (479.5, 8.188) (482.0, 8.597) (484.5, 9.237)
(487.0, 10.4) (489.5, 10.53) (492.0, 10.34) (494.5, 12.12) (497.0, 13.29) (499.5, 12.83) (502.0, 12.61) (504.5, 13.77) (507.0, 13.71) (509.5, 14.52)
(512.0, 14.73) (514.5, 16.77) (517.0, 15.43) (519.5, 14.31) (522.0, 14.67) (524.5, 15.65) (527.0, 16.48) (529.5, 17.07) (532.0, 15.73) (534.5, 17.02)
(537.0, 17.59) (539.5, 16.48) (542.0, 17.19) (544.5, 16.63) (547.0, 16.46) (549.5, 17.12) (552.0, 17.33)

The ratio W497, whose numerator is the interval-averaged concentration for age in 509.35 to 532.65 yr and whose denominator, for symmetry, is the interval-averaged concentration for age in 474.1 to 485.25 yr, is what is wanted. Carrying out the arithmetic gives 1.82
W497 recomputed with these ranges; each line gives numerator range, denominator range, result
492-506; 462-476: 1.13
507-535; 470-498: 1.55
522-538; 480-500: 1.53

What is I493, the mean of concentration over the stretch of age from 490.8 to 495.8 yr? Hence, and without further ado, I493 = 11.3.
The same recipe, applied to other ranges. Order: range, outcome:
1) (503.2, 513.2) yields 14.2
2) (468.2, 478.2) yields 9.69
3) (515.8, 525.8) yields 15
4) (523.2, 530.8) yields 16.4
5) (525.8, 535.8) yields 16.6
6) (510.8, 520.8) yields 15.3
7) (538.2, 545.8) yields 16.8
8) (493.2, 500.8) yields 12.7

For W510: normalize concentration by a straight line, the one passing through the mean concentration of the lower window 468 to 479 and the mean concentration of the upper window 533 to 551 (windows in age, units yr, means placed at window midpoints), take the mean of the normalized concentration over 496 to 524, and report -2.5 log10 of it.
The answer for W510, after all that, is -0.06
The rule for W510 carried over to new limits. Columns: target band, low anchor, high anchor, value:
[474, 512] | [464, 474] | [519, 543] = 0.18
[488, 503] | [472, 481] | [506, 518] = 0.02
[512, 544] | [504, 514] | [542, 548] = -0.04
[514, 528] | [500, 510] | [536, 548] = -0.04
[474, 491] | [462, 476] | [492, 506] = 0.28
